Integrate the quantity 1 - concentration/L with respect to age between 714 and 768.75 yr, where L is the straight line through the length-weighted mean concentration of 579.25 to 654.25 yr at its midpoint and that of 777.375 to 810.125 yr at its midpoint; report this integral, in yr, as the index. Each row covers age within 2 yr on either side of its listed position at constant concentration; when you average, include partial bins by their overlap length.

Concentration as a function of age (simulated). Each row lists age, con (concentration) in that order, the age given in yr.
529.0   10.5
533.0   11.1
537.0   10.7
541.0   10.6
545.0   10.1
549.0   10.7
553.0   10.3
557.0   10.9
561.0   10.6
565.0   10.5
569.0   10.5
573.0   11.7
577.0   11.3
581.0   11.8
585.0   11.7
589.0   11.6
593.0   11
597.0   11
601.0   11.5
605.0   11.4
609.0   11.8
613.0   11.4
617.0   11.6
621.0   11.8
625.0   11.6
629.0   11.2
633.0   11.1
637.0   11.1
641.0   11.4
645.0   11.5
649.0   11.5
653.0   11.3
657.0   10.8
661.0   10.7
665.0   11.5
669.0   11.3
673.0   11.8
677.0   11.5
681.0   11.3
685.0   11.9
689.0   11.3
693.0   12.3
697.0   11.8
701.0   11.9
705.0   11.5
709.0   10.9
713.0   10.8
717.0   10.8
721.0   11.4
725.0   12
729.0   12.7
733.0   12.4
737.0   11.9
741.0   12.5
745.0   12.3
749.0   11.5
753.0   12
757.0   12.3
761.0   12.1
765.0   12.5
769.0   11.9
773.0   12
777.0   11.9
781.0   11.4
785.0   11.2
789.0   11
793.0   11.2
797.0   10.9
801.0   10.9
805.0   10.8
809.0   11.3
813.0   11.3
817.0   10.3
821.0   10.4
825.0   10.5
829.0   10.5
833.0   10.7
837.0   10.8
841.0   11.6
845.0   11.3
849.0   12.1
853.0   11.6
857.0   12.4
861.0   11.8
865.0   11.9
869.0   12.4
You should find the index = -3.9 yr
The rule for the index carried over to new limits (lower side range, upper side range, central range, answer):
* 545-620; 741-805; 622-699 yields -0.3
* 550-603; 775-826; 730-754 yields -2.4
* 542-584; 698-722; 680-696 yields -0.8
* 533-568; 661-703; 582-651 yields -2.1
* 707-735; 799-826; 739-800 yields -3.3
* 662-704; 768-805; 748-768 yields -1.2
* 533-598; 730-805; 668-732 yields -0.6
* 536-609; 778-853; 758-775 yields -1.7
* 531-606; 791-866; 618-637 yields -0.6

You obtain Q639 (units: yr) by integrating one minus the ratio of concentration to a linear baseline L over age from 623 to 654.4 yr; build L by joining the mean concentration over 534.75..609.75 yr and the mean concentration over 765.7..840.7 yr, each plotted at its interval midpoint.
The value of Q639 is -0.84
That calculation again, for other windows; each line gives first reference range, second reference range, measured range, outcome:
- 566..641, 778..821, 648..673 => 0.13 yr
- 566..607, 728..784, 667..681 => 0.26 yr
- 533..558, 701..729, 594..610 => -0.78 yr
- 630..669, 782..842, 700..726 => -0.45 yr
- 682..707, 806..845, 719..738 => -0.93 yr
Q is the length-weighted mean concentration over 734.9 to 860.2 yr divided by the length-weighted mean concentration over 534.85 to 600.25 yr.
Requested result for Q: 1.05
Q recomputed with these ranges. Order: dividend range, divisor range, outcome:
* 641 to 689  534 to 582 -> 1.05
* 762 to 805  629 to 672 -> 1.02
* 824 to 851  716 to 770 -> 0.92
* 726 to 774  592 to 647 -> 1.07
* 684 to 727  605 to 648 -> 1.00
